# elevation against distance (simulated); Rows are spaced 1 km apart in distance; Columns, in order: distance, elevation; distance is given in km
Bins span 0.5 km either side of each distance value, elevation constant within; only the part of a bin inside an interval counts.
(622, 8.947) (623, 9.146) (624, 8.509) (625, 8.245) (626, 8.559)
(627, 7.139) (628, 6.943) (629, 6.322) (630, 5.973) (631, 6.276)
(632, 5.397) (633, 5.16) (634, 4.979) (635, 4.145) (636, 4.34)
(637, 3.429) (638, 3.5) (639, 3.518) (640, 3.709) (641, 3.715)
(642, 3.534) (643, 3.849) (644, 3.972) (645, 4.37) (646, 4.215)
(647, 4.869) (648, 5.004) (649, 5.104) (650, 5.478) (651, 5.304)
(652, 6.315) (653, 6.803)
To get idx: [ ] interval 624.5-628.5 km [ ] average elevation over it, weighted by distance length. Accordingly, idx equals 7.72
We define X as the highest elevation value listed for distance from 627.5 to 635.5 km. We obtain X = 6.943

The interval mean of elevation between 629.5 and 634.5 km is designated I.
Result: 5.56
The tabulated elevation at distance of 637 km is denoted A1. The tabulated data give 3.429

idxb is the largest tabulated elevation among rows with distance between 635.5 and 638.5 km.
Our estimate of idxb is 4.34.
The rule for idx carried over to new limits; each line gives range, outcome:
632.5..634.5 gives 5.07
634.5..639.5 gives 3.79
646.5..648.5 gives 4.94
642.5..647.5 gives 4.25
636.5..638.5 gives 3.46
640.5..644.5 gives 3.77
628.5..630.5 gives 6.15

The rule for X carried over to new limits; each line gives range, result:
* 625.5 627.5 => 8.559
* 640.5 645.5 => 4.37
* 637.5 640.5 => 3.709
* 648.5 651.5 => 5.478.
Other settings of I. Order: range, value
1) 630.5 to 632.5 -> 5.84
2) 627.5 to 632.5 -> 6.18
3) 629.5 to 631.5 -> 6.12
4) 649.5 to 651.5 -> 5.39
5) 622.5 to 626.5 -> 8.61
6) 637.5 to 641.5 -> 3.61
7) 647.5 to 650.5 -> 5.2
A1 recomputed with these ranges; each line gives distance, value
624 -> 8.509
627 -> 7.139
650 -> 5.478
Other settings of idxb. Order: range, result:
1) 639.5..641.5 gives 3.715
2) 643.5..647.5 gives 4.869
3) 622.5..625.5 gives 9.146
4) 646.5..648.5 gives 5.004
